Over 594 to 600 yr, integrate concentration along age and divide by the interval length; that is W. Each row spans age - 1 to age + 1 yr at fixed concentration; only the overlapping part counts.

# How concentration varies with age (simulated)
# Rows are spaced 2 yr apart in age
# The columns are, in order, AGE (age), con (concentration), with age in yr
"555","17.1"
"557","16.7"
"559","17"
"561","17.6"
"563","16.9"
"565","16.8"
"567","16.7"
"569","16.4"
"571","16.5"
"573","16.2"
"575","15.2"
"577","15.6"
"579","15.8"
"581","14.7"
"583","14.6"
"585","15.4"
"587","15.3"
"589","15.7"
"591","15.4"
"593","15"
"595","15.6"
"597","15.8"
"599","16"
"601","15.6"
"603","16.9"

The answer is 15.8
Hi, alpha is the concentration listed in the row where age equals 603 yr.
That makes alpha 16.9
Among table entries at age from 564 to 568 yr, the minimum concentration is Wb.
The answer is 16.7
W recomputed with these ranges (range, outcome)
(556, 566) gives 17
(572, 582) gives 15.5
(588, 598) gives 15.5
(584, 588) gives 15.4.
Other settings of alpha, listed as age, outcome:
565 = 16.8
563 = 16.9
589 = 15.7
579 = 15.8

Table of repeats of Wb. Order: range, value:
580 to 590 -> 14.6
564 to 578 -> 15.2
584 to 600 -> 15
